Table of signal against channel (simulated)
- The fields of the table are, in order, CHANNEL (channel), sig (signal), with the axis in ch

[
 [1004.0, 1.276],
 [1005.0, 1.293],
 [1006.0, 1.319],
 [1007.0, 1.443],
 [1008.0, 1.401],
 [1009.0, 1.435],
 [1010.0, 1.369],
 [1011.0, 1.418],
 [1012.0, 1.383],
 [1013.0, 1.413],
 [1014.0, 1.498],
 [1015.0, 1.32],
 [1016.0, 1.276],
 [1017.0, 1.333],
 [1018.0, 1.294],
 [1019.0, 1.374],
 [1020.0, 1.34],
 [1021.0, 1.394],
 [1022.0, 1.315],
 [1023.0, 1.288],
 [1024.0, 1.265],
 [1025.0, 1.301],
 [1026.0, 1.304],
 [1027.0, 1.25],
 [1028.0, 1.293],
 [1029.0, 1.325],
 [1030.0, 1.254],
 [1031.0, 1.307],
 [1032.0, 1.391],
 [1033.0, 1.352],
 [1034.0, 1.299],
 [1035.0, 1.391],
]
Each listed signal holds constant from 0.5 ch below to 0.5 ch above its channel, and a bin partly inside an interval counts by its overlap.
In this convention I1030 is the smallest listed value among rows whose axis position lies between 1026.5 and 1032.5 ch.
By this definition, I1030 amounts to 1.25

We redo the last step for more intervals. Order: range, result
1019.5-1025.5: 1.265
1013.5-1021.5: 1.276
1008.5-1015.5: 1.32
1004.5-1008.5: 1.293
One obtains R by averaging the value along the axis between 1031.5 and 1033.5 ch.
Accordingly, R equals 1.37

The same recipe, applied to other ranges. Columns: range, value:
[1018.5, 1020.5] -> 1.36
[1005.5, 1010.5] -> 1.39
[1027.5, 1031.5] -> 1.29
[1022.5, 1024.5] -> 1.28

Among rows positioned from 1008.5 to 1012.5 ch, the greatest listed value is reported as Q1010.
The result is 1.435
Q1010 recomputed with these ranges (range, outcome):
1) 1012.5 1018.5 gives 1.498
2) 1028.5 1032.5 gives 1.391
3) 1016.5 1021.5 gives 1.394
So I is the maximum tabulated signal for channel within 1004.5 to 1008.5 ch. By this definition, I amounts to 1.443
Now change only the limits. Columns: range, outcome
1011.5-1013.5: 1.413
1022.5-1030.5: 1.325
